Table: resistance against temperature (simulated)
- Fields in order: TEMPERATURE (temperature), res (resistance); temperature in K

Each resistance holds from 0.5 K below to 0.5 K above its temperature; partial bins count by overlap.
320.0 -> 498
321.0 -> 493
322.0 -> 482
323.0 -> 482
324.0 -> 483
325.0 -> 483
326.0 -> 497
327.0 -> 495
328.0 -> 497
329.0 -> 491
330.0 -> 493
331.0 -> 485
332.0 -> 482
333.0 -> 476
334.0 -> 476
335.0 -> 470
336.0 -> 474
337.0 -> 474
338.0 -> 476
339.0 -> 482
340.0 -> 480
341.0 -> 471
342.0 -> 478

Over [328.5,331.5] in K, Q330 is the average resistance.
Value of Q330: 490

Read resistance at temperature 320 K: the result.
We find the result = 498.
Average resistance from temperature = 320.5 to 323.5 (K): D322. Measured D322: 486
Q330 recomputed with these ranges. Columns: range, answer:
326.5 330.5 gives 494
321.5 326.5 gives 485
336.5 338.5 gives 475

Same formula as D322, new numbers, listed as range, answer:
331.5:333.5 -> 479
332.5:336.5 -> 474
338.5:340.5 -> 481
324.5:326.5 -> 490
